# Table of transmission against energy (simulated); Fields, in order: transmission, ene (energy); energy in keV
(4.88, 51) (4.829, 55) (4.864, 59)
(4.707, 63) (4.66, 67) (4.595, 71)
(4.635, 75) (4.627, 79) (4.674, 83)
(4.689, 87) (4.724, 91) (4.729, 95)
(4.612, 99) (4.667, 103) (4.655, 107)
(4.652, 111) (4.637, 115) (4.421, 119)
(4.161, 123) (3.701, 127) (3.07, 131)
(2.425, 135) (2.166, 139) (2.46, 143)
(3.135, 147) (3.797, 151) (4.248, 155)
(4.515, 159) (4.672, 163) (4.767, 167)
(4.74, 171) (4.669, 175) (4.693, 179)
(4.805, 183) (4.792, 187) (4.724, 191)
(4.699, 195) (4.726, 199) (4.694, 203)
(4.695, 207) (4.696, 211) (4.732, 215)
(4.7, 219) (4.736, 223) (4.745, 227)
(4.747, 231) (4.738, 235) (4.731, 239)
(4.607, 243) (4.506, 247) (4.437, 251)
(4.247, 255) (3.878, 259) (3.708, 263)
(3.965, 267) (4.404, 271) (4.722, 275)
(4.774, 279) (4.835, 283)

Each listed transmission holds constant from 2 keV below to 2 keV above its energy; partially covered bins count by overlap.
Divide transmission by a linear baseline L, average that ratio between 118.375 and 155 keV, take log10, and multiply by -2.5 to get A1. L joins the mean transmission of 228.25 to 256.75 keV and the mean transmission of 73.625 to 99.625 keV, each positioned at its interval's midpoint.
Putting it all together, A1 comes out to 0.38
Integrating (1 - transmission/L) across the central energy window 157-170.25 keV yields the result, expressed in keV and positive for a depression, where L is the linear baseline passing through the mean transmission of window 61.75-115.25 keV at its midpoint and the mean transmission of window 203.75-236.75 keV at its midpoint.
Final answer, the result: 0.1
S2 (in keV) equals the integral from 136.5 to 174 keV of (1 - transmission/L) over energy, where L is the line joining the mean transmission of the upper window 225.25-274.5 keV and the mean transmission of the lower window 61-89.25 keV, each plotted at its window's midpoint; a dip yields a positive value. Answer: 5.77 keV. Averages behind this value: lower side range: 4.66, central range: 3.84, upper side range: 4.4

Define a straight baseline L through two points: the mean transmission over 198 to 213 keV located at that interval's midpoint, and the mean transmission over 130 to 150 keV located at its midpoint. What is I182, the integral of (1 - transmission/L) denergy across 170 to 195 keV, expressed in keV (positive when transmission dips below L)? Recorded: -4.72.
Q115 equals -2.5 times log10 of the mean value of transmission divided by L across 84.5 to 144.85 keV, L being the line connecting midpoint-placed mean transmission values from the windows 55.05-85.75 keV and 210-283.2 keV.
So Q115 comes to 0.16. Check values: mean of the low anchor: 4.69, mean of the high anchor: 4.51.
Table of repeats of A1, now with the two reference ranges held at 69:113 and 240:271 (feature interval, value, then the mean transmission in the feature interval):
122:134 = 0.288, 3.5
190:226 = -0.087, 4.71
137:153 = 0.484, 2.89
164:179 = -0.064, 4.72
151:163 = 0.037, 4.33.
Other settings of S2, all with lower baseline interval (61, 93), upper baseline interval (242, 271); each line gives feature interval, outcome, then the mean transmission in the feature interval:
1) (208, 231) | -2.32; 4.72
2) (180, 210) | -2.60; 4.73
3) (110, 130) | 1.39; 4.24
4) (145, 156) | 1.95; 3.68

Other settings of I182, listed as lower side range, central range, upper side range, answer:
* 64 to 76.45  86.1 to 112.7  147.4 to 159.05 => -1.6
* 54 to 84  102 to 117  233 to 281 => -0.1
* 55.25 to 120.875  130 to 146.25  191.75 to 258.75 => 7.4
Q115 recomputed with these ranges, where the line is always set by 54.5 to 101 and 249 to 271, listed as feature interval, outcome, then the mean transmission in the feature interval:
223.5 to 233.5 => -0.14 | 4.74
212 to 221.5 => -0.12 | 4.71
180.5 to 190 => -0.11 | 4.79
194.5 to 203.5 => -0.10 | 4.71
